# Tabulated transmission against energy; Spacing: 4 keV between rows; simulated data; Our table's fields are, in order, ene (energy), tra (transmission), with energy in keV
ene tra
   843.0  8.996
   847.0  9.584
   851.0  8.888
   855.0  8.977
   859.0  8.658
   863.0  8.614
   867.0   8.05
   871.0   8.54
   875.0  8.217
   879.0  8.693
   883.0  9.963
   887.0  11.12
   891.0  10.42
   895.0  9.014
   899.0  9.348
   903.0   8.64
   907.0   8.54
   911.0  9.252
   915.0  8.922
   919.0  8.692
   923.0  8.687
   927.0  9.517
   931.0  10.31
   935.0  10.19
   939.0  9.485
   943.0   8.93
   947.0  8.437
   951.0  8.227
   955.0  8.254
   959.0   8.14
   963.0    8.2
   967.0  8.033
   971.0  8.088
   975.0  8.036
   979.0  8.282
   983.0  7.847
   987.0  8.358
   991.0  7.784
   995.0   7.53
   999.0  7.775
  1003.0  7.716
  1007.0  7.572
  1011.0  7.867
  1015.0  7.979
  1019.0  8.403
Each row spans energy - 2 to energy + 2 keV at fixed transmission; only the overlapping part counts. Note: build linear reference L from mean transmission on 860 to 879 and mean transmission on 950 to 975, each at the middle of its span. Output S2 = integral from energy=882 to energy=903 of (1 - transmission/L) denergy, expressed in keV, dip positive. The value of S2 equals -3.78 keV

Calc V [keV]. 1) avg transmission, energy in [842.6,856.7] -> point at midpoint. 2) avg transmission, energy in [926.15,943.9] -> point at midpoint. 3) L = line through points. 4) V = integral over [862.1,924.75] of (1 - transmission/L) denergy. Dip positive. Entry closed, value 2.6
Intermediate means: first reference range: 9.13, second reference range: 9.74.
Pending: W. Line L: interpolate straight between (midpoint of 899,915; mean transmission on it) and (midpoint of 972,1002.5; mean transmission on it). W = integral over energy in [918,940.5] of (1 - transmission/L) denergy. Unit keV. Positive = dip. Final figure -2.3 keV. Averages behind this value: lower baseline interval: 8.89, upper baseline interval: 7.94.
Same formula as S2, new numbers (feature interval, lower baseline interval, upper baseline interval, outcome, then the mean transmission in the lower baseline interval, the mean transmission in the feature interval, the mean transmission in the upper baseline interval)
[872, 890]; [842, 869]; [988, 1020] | -1.8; 8.82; 9.5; 7.83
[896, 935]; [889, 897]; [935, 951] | 1.0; 9.72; 9.15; 9.02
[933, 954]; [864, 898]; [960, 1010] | -1.4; 9.24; 9.02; 7.94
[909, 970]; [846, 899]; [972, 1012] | -3.2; 9.13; 8.87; 7.88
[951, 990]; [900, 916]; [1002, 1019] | 0.6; 8.87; 8.13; 7.86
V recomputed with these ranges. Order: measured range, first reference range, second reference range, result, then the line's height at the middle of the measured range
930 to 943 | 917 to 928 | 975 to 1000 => -1.6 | 8.71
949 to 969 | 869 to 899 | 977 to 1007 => 0.4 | 8.35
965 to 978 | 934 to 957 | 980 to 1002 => 0.4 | 8.3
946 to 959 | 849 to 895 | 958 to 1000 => 0.0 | 8.28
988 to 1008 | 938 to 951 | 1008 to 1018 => 1.0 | 8.12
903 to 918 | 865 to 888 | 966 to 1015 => -0.3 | 8.68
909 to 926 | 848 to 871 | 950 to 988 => -1.1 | 8.39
